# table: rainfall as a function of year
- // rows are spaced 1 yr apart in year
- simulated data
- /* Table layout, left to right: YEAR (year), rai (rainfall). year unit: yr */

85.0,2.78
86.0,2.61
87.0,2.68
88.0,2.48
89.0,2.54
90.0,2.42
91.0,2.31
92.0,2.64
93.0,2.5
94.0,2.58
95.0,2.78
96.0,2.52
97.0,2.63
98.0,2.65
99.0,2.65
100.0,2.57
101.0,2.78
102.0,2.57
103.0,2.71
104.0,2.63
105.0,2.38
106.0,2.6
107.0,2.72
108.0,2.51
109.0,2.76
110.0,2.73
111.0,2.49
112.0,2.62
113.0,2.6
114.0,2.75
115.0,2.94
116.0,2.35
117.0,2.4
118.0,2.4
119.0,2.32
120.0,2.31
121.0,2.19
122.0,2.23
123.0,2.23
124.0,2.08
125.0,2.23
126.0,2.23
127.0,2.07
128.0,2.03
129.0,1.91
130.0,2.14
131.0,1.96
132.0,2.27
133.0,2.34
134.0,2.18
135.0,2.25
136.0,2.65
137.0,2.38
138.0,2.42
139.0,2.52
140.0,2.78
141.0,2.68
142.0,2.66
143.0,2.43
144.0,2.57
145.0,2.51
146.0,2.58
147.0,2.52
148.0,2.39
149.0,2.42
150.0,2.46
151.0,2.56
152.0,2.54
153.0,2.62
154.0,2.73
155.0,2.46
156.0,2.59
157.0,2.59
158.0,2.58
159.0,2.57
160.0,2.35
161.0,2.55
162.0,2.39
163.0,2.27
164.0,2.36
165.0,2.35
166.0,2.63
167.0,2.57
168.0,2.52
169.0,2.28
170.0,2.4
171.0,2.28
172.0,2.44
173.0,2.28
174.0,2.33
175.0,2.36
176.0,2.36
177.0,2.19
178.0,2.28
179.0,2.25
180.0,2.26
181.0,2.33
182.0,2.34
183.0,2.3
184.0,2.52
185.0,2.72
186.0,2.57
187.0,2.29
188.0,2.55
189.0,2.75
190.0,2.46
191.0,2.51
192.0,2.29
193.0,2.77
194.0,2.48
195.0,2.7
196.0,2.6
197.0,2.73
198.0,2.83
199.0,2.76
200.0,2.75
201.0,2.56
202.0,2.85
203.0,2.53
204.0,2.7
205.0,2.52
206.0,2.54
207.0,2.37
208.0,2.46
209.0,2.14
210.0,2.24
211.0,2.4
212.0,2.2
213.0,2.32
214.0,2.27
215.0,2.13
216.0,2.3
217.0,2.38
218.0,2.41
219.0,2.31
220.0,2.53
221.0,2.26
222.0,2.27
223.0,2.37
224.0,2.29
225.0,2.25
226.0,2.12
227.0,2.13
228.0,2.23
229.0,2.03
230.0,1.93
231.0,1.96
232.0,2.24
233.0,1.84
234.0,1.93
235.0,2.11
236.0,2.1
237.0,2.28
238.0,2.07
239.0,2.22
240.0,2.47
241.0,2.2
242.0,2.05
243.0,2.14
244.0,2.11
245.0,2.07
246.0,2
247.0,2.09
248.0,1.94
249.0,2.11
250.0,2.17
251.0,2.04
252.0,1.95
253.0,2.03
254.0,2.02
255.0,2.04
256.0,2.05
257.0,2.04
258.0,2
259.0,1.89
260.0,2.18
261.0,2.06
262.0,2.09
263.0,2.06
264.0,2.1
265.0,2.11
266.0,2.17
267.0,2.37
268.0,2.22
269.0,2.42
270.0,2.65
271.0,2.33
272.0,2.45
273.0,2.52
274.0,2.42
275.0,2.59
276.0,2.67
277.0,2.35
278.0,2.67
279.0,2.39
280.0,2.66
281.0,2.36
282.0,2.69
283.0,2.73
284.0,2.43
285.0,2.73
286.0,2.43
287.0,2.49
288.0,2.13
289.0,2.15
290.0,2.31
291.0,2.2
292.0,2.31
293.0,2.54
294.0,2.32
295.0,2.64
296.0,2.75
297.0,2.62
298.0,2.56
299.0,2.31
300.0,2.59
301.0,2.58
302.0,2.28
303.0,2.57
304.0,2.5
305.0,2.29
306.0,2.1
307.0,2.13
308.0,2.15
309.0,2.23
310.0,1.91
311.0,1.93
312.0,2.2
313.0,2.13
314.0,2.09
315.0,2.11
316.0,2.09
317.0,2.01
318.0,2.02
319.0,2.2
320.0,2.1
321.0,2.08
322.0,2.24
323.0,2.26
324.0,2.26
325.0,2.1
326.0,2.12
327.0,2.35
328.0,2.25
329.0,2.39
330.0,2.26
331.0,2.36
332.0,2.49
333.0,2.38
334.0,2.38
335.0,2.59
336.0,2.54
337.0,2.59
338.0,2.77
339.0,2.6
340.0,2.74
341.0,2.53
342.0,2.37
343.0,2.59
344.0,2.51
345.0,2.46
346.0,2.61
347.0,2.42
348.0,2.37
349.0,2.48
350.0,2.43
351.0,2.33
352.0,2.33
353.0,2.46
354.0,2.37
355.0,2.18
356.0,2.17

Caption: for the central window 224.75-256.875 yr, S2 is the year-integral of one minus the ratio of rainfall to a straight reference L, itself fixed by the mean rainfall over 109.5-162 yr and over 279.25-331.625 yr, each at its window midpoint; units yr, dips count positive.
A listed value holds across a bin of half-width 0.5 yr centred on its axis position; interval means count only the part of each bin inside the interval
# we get 3.7 yr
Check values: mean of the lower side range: 2.43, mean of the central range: 2.09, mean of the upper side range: 2.31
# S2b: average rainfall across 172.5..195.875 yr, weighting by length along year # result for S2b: 2.43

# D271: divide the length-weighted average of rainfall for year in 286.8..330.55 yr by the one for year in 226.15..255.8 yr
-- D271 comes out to 1.1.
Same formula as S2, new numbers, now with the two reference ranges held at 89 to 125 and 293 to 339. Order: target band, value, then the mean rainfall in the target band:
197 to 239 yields 1.7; 2.32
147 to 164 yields -0.2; 2.5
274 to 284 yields -0.9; 2.55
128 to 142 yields 0.9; 2.34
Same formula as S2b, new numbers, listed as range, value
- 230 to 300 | 2.27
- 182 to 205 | 2.59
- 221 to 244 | 2.15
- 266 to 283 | 2.48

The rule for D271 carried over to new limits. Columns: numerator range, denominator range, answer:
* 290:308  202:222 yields 1.02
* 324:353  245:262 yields 1.19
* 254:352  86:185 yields 0.95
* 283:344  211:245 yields 1.07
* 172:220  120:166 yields 1.02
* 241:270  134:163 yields 0.84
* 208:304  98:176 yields 0.93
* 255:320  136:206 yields 0.92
